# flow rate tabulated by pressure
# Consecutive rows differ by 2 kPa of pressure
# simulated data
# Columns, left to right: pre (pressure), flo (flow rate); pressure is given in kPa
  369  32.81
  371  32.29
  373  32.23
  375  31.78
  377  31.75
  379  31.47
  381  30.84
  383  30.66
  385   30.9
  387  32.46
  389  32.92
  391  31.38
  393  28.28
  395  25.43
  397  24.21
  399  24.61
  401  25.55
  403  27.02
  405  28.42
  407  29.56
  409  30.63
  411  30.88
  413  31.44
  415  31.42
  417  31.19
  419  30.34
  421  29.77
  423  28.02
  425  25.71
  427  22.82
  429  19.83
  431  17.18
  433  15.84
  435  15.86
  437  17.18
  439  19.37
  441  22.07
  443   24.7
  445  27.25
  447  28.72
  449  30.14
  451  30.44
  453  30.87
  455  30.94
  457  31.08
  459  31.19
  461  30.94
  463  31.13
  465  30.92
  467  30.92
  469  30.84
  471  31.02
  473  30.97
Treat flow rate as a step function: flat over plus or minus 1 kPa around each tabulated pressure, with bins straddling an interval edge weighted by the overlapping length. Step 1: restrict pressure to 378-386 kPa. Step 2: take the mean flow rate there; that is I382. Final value 31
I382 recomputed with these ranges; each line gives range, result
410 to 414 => 31.2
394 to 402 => 24.9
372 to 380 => 31.8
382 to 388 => 31.3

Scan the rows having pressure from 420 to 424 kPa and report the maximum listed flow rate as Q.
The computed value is 29.77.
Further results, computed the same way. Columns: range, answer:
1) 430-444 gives 24.7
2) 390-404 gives 31.38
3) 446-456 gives 30.94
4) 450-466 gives 31.19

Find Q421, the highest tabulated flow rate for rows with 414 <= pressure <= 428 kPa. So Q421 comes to 31.42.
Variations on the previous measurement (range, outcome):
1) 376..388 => 32.46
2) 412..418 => 31.44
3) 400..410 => 30.63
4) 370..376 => 32.29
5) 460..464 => 31.13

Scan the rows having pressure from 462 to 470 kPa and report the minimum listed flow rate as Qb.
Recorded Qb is 30.84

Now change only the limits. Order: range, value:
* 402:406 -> 27.02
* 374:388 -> 30.66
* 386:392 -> 31.38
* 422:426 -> 25.71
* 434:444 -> 15.86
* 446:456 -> 28.72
